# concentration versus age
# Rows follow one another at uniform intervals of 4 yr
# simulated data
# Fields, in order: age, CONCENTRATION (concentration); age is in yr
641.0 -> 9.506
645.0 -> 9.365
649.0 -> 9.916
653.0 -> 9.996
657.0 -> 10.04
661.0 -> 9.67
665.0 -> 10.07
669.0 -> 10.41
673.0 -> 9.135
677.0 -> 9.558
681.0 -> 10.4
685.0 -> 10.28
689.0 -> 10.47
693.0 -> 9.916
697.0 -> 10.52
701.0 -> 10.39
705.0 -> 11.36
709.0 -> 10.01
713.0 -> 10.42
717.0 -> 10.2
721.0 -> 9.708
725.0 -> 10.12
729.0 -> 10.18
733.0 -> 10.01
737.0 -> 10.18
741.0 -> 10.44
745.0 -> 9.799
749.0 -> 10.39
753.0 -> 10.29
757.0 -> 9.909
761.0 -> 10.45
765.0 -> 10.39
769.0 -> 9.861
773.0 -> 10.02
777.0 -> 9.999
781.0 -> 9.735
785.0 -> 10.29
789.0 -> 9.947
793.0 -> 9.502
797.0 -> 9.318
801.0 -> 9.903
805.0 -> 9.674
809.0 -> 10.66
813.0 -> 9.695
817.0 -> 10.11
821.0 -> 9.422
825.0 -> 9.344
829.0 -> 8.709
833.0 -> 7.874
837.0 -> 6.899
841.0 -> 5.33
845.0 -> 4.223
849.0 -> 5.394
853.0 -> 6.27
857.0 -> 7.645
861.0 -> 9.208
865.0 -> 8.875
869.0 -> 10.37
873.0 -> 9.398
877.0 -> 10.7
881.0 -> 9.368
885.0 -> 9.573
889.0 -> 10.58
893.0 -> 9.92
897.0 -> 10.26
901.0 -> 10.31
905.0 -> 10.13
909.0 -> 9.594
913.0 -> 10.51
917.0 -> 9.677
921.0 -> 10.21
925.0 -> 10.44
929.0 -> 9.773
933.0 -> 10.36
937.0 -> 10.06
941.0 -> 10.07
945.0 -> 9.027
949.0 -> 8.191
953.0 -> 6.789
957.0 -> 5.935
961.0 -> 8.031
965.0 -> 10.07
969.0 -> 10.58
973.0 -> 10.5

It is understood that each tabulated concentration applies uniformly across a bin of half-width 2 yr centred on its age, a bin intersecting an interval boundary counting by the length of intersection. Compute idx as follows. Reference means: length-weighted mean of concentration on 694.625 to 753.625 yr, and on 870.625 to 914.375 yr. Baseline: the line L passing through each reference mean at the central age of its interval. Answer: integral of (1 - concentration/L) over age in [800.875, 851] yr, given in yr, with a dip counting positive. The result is 9.6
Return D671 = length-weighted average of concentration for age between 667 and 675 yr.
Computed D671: 9.77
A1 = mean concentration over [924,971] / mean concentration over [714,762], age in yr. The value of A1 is 0.90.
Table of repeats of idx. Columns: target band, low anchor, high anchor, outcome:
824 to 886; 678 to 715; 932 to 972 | 9.4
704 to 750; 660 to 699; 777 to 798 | -1.2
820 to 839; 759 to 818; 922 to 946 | 3.0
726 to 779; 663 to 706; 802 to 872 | -4.6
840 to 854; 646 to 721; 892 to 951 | 6.7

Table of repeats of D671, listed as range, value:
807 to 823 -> 9.97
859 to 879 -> 9.71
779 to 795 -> 9.87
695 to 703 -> 10.5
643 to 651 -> 9.64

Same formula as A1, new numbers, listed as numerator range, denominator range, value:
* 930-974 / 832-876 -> 1.21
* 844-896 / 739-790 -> 0.86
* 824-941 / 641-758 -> 0.89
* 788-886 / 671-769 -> 0.85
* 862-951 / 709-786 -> 0.98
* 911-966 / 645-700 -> 0.92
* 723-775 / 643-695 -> 1.02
